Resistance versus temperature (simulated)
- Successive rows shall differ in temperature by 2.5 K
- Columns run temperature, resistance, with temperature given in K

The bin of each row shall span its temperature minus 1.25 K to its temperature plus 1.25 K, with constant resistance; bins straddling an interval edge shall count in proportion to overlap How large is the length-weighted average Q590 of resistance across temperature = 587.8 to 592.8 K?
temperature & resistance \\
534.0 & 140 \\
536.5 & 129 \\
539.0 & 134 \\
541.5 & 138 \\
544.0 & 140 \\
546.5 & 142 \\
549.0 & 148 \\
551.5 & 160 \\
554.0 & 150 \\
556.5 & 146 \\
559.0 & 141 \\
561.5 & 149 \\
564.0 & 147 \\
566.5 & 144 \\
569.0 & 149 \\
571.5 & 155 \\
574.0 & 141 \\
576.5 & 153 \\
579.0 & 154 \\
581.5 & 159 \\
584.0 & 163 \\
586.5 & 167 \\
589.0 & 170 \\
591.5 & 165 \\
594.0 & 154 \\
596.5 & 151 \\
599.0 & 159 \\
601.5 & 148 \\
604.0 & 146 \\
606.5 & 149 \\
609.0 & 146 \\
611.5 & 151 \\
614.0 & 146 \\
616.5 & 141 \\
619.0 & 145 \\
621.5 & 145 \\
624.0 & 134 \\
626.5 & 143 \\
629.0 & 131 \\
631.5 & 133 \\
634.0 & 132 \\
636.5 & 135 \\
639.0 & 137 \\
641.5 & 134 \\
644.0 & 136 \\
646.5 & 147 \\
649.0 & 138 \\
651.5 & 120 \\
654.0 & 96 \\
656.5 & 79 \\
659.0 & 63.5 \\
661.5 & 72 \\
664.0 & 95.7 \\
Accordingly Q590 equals 167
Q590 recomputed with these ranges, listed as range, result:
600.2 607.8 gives 148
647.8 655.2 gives 118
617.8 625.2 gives 141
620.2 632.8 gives 137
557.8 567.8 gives 145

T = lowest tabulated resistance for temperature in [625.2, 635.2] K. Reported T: 131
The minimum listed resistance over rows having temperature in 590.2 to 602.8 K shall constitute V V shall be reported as 148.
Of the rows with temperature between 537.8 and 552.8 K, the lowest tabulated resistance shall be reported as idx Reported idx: 134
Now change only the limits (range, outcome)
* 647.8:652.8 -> 120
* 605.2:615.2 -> 146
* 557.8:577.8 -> 141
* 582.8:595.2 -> 154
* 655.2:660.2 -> 63.5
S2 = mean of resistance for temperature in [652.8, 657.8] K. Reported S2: 87.2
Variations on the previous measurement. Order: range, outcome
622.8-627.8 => 138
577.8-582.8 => 157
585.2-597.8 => 161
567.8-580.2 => 150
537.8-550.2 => 140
